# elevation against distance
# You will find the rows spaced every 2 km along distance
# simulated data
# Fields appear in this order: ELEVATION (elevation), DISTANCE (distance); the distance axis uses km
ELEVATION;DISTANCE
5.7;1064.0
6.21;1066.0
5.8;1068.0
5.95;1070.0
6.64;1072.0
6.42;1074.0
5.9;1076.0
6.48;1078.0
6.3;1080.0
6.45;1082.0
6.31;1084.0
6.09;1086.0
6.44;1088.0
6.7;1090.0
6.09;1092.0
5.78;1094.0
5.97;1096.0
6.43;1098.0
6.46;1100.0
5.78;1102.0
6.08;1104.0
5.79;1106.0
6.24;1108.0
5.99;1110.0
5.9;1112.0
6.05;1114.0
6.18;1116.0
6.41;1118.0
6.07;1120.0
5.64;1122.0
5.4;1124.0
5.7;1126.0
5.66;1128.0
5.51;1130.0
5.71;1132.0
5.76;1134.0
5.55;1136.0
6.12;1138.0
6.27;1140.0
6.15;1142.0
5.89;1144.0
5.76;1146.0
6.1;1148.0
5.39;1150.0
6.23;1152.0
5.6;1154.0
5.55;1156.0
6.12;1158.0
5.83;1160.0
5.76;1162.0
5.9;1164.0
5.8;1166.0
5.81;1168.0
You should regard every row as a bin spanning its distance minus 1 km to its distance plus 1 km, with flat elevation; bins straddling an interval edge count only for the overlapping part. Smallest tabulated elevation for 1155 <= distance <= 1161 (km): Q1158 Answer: 5.55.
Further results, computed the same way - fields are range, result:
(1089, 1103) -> 5.78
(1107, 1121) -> 5.9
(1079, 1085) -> 6.3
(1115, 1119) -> 6.18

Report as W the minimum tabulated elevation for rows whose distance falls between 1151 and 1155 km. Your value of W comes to 5.6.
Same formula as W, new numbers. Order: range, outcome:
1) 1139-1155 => 5.39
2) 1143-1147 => 5.76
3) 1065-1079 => 5.8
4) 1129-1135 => 5.51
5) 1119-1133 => 5.4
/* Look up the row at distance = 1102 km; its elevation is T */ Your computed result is 5.78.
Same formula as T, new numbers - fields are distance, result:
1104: 6.08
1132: 5.71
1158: 6.12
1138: 6.12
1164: 5.9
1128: 5.66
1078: 6.48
